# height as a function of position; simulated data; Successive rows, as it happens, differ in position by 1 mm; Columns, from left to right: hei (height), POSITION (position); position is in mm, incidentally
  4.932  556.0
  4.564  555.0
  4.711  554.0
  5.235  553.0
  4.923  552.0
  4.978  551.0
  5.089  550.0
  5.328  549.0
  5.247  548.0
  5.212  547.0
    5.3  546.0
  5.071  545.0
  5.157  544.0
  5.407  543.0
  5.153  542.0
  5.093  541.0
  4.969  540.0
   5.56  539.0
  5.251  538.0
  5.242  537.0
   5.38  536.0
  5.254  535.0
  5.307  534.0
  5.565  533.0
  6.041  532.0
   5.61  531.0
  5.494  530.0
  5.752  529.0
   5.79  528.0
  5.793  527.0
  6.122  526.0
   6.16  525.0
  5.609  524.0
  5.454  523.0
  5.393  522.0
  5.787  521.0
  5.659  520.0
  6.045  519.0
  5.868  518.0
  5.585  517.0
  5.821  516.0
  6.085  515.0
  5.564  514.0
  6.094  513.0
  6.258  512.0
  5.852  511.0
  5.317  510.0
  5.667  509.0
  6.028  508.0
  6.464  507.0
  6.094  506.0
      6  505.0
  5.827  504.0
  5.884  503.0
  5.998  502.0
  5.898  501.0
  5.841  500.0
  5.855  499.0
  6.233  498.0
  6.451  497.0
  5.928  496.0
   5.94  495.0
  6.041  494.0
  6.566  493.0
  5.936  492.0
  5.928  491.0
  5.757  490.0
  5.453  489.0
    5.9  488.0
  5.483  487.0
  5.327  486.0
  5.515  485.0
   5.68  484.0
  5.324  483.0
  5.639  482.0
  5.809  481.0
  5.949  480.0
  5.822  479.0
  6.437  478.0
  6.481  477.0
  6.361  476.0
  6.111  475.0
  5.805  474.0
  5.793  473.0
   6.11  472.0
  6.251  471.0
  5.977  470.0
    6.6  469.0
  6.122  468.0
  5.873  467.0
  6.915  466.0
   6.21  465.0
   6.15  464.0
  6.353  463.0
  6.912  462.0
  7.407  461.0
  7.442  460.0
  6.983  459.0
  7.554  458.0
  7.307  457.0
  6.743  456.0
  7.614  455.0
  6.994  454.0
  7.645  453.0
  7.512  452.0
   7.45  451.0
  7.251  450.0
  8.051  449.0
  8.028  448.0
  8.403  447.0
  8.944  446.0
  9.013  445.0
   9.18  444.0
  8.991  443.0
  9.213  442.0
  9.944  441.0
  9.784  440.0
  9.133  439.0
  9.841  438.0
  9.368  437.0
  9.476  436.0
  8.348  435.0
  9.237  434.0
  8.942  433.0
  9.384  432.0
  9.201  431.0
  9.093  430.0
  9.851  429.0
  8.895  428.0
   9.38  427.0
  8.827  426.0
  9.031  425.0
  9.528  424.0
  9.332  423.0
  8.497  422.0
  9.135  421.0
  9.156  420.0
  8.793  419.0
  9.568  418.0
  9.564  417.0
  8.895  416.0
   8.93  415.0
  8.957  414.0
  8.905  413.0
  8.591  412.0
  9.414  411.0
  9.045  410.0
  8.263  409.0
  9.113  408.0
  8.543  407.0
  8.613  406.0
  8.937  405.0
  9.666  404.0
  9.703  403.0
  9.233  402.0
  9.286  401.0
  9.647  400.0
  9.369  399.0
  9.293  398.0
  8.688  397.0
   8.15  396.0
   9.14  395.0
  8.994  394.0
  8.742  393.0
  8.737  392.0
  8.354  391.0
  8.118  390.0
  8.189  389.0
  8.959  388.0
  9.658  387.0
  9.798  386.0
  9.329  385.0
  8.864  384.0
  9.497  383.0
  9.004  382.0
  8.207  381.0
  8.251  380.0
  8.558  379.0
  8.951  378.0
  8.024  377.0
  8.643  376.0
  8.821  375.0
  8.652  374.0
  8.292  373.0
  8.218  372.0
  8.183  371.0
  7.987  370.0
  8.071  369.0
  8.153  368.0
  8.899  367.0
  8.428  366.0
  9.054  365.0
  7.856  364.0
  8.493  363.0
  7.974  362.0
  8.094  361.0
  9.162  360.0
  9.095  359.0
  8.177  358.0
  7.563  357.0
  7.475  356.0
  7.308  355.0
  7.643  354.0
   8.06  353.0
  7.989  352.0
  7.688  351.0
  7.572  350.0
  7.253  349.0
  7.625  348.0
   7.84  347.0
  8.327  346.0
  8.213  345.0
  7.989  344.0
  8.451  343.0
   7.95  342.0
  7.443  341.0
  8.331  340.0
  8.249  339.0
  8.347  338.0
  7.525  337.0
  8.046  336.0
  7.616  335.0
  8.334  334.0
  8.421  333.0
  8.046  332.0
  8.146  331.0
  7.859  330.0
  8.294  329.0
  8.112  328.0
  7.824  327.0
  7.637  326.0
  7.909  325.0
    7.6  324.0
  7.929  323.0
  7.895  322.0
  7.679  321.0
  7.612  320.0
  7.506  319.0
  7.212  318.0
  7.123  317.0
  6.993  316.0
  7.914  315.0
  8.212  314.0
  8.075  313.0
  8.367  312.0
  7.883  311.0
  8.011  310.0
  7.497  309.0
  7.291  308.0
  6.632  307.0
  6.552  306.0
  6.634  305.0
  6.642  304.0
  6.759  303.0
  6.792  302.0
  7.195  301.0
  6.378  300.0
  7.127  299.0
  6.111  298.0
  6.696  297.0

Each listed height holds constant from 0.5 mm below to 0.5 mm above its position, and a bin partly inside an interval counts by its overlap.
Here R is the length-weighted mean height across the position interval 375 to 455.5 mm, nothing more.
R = 8.89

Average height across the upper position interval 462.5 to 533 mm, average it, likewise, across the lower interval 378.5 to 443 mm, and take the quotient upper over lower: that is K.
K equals 0.65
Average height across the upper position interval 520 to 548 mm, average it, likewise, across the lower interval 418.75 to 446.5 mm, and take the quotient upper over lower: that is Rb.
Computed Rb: 0.6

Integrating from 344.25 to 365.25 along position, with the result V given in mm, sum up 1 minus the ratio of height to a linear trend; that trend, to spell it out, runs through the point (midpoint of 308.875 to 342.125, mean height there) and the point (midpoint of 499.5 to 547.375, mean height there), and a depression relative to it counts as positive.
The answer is -1.3 mm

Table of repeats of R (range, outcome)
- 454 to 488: 6.31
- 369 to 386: 8.61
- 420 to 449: 9.12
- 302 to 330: 7.54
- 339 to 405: 8.48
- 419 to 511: 7.2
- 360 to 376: 8.38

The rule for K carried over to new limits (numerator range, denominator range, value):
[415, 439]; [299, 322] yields 1.25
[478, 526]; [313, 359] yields 0.75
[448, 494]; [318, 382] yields 0.79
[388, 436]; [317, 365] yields 1.13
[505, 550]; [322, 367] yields 0.70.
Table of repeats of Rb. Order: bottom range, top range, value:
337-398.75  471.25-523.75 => 0.70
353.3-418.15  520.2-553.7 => 0.62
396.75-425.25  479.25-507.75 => 0.65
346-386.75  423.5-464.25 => 1.01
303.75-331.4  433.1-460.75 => 1.10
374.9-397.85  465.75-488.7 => 0.68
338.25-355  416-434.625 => 1.16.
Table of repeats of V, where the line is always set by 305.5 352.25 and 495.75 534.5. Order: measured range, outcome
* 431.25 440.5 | -3.59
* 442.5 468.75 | -3.78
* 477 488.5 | 0.82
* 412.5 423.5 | -3.51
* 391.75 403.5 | -3.33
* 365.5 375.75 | -1.40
